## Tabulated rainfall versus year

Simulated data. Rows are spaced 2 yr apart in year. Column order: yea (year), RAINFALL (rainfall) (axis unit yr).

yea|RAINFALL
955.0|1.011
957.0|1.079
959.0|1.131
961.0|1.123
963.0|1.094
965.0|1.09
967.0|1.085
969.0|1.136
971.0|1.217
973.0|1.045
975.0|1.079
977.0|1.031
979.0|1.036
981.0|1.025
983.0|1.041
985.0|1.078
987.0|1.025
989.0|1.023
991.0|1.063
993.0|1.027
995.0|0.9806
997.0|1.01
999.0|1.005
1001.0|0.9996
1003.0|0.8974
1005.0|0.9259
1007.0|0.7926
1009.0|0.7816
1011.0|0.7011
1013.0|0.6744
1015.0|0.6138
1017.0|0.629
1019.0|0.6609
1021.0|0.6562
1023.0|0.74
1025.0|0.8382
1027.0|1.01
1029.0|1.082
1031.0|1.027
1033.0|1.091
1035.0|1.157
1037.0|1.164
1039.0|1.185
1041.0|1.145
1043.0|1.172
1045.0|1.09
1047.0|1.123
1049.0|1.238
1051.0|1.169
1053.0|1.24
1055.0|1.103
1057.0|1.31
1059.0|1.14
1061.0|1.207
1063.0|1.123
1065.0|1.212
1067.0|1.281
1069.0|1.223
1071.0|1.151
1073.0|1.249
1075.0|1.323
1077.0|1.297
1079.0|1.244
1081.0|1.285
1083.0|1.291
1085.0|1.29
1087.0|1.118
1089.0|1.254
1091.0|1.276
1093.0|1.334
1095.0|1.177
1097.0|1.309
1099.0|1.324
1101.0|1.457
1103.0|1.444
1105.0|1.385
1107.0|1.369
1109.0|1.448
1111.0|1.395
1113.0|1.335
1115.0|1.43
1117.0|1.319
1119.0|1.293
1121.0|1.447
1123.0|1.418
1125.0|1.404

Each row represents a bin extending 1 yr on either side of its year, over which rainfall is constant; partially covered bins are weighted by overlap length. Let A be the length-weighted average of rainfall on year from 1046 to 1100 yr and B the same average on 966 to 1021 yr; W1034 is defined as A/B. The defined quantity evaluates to 1.31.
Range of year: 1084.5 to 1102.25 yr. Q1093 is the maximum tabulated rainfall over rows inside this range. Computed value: 1.457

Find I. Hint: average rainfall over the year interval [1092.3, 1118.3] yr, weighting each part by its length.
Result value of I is 1.36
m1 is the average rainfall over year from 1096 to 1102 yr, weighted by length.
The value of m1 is 1.36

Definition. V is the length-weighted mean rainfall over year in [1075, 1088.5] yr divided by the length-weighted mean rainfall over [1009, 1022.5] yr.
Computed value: 1.9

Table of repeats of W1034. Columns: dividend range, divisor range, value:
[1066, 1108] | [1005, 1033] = 1.61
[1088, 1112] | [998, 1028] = 1.70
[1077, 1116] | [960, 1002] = 1.25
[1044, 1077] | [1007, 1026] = 1.71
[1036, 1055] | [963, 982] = 1.08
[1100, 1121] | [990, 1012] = 1.50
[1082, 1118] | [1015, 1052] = 1.33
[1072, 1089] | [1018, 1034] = 1.42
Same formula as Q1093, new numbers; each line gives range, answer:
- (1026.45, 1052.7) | 1.238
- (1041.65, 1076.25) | 1.323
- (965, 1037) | 1.217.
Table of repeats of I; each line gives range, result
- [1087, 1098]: 1.26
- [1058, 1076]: 1.21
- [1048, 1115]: 1.28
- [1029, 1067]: 1.16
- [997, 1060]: 0.98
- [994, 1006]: 0.97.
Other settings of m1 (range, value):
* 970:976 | 1.11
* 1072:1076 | 1.29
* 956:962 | 1.11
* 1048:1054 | 1.22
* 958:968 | 1.1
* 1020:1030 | 0.865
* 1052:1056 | 1.17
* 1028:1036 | 1.09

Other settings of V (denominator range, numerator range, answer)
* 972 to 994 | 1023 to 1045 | 1.03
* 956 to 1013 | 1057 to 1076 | 1.20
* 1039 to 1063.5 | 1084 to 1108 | 1.12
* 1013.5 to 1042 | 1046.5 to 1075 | 1.30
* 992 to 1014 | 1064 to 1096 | 1.40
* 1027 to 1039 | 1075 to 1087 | 1.15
